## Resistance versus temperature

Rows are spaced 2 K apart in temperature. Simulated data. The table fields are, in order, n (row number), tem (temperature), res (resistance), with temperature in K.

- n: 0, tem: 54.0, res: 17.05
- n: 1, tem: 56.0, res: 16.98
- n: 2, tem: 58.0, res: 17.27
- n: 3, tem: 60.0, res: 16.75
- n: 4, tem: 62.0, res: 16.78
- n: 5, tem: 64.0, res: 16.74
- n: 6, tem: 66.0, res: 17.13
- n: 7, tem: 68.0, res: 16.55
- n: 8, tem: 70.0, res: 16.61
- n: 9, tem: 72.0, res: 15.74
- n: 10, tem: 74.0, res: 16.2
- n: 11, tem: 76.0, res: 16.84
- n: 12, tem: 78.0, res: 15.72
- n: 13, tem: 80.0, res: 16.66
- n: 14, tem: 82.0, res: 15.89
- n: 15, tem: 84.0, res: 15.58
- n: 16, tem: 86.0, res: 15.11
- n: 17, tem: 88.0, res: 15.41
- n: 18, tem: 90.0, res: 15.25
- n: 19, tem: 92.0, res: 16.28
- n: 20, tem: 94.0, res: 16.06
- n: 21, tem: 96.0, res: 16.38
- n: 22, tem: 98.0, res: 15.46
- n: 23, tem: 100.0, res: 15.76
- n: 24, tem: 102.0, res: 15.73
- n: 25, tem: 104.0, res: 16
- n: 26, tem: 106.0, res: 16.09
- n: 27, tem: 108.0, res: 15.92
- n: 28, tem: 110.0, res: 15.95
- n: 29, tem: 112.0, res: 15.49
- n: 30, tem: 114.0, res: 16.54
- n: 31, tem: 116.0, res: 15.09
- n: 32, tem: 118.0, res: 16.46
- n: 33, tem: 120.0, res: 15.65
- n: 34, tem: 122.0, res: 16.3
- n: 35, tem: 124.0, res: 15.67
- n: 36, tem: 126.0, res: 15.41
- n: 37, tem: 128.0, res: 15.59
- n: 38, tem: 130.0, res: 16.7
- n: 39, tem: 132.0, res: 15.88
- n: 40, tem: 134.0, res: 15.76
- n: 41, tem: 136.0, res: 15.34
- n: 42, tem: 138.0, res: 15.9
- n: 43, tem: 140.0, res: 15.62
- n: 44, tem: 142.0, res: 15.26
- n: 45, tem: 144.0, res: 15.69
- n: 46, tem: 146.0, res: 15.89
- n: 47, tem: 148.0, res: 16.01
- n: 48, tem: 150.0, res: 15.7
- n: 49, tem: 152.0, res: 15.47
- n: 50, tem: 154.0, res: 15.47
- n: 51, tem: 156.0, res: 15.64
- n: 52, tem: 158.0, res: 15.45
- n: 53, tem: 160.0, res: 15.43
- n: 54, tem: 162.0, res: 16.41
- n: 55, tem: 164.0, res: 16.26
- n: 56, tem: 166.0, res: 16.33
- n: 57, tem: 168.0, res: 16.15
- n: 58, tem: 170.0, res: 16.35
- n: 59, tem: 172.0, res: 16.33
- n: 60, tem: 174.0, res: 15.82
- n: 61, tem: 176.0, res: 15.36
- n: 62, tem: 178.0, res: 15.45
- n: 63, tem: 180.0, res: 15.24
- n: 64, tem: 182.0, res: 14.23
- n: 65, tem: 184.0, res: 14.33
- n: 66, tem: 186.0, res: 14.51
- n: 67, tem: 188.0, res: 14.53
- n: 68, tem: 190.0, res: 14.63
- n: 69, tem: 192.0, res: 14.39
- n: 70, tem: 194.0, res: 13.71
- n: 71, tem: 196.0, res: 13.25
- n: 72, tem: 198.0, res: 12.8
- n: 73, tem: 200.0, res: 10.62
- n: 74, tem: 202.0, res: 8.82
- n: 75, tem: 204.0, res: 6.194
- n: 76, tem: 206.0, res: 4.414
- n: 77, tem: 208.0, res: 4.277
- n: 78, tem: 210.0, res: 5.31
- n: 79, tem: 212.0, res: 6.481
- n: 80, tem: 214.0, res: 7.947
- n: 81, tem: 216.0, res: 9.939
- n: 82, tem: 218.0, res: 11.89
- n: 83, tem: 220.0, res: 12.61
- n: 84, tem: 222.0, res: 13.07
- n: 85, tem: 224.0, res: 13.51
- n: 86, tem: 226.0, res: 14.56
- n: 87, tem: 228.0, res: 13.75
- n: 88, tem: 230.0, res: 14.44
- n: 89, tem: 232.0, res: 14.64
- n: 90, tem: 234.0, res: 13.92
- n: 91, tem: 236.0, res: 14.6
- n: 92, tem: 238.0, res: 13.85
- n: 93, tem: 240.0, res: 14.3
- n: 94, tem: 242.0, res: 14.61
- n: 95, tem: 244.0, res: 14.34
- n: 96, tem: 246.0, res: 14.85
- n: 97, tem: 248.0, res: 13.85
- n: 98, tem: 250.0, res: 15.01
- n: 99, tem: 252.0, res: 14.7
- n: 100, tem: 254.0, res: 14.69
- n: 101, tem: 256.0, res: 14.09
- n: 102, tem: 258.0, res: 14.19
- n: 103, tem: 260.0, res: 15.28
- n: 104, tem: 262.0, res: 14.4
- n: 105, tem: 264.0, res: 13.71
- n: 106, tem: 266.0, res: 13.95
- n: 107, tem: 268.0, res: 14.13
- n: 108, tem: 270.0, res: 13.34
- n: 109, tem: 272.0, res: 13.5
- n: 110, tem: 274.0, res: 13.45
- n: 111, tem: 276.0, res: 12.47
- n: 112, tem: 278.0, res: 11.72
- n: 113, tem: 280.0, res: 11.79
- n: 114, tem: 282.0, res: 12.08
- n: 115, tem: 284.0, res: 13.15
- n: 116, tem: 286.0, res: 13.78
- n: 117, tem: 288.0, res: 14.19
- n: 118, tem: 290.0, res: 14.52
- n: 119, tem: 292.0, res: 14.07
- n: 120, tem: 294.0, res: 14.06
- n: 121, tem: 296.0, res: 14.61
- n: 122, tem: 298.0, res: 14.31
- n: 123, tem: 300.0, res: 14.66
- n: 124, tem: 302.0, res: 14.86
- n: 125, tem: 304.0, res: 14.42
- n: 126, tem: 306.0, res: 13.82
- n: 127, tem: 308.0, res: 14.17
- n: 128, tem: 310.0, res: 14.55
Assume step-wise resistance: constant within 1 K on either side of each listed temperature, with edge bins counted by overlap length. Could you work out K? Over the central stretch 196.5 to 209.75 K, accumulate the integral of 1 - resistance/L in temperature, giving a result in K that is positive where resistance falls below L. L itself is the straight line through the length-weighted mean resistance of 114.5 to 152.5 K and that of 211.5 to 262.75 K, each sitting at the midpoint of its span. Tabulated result 5.9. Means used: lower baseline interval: 15.8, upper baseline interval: 13.5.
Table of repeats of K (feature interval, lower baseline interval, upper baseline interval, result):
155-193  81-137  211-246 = -3.14 K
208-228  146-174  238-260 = 6.04 K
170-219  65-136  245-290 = 9.91 K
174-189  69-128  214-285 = -0.25 K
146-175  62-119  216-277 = -1.59 K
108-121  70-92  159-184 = -0.03 K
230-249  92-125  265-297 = -0.42 K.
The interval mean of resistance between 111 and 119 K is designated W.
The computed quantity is 15.9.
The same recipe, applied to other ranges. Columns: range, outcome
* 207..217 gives 6.79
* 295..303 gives 14.6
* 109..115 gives 16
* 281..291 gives 13.5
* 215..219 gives 10.9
